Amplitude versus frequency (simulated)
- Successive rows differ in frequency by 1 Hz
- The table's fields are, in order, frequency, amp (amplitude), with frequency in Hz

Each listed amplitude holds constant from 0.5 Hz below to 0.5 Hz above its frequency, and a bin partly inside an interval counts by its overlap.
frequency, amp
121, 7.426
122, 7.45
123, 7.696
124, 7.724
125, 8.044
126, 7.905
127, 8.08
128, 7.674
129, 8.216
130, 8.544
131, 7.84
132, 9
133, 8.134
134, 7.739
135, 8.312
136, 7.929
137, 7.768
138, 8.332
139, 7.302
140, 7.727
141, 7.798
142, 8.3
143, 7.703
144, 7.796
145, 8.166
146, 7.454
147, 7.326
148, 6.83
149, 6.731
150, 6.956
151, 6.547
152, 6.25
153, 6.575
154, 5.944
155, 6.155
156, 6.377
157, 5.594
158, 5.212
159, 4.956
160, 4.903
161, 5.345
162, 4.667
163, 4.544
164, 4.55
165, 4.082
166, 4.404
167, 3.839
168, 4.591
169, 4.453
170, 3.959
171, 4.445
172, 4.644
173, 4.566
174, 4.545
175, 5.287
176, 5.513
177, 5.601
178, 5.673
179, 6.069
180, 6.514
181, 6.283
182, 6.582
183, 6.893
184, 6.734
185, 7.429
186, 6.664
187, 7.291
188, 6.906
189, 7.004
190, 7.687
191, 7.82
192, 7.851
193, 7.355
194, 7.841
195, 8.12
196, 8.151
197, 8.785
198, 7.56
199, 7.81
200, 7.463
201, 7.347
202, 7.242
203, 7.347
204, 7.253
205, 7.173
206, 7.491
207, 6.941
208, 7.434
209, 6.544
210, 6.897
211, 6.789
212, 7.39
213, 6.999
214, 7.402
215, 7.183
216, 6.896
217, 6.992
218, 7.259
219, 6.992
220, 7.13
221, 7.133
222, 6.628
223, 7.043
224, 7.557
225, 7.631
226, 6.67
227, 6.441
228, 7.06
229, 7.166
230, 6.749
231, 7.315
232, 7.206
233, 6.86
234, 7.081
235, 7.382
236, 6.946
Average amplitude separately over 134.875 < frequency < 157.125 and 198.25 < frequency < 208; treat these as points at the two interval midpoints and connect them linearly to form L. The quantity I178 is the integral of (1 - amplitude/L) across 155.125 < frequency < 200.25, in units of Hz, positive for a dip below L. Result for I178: 7.7 Hz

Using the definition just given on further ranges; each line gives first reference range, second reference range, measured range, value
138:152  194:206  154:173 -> 6.7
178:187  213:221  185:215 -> -2.3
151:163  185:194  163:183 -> 4.4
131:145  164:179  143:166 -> 1.4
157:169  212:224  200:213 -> -1.1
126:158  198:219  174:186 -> 1.8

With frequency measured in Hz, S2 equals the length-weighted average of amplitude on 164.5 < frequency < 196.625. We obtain 6.1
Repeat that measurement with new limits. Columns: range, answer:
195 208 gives 7.56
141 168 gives 6.05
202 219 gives 7.12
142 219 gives 6.48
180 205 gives 7.37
